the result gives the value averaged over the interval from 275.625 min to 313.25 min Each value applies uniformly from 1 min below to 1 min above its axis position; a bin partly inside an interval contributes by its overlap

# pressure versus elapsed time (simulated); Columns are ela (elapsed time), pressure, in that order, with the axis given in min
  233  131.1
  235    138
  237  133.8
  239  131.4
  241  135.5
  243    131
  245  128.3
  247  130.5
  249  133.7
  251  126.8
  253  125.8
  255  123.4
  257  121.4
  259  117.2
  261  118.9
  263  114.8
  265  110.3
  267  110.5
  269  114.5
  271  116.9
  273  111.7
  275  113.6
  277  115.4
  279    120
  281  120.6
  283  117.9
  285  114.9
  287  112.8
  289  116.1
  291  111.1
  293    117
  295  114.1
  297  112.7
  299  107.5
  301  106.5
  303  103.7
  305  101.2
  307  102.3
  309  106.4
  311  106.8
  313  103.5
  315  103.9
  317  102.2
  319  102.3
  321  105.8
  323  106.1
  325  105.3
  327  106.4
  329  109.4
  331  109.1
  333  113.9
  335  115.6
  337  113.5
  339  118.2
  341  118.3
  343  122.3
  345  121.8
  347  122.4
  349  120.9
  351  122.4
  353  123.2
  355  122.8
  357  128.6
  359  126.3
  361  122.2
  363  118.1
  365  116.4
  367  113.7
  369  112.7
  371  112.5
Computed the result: 111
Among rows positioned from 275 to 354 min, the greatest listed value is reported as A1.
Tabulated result 123.2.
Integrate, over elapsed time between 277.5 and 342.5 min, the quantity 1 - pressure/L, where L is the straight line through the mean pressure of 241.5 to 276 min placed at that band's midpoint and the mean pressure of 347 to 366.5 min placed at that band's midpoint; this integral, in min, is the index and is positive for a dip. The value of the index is 5.98 min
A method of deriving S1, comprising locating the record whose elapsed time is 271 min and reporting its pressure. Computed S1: 116.9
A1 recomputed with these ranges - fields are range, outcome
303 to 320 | 106.8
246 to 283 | 133.7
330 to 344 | 122.3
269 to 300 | 120.6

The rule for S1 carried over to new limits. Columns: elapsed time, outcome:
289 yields 116.1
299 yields 107.5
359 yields 126.3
